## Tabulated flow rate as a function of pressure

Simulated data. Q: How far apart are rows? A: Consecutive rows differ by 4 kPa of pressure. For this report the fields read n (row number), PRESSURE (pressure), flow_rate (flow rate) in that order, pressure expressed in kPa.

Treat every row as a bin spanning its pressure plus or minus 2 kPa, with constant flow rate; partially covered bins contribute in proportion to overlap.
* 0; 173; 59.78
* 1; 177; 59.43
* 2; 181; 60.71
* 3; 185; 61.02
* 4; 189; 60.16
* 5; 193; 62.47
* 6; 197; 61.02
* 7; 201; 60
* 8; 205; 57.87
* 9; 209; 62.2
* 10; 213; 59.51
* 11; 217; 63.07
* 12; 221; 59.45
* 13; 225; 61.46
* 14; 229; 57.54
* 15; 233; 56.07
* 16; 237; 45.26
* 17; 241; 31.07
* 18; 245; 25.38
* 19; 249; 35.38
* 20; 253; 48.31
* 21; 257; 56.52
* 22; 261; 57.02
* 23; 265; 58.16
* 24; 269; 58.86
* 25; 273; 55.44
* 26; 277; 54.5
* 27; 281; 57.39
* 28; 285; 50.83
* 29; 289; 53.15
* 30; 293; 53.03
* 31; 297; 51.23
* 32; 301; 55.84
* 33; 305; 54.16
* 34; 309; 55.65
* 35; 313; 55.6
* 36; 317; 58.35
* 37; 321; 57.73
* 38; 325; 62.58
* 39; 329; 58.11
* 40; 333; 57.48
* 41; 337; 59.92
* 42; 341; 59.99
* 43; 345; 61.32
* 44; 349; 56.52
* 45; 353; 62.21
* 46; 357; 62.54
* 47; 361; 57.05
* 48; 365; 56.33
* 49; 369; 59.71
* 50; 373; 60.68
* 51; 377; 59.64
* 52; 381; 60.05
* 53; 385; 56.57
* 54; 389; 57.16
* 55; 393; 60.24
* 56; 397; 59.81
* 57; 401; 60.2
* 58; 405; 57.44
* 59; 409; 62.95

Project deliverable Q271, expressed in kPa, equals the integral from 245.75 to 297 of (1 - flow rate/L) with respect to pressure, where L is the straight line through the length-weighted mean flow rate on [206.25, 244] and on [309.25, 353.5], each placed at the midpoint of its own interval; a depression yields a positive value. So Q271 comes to 3.5 kPa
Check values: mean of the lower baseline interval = 54.3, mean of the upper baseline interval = 58.8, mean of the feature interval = 52.5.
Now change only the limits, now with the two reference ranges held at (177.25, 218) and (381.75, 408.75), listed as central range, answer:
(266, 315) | 4.2 kPa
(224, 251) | 7.3 kPa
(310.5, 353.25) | 0.4 kPa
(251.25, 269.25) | 1.4 kPa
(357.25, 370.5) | 0.2 kPa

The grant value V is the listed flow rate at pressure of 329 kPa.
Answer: 58.11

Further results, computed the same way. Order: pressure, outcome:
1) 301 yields 55.84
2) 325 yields 62.58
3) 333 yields 57.48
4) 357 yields 62.54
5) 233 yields 56.07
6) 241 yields 31.07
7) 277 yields 54.5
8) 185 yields 61.02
